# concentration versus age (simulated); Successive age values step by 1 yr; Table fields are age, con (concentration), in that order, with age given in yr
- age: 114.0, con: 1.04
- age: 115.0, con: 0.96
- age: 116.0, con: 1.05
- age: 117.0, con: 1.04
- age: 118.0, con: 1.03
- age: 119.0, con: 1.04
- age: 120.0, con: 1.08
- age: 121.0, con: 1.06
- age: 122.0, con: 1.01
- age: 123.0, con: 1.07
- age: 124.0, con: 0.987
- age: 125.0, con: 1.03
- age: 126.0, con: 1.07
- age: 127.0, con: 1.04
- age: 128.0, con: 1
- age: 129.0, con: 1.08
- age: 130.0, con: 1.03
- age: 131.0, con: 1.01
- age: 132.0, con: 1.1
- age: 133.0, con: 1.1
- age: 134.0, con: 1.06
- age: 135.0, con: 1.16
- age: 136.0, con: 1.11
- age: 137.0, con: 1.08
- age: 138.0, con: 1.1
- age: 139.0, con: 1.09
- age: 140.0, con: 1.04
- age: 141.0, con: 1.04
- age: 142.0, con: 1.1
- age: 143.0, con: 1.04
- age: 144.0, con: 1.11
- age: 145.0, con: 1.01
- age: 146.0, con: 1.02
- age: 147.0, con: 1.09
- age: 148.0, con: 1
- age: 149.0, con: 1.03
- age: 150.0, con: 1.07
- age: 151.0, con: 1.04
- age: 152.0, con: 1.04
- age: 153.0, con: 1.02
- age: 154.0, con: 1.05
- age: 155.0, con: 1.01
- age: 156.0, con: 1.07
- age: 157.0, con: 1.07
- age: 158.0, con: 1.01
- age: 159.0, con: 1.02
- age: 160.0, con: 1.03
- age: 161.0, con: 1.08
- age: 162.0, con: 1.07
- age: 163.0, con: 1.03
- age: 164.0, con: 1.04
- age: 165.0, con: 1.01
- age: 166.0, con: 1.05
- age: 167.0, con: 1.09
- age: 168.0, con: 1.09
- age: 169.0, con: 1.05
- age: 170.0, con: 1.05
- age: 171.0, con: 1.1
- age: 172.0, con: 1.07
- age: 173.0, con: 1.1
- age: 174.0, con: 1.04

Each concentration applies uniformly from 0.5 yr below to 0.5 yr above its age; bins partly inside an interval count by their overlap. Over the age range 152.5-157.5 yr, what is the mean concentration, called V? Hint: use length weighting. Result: 1.04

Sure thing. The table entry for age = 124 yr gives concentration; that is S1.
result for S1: 0.987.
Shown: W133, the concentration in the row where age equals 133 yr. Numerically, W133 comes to 1.1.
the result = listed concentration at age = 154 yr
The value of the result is 1.05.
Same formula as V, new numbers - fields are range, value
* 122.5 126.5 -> 1.04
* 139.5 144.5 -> 1.07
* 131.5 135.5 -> 1.1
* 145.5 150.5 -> 1.04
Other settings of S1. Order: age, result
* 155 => 1.01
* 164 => 1.04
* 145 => 1.01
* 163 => 1.03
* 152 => 1.04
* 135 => 1.16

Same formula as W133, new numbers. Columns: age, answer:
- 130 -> 1.03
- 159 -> 1.02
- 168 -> 1.09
